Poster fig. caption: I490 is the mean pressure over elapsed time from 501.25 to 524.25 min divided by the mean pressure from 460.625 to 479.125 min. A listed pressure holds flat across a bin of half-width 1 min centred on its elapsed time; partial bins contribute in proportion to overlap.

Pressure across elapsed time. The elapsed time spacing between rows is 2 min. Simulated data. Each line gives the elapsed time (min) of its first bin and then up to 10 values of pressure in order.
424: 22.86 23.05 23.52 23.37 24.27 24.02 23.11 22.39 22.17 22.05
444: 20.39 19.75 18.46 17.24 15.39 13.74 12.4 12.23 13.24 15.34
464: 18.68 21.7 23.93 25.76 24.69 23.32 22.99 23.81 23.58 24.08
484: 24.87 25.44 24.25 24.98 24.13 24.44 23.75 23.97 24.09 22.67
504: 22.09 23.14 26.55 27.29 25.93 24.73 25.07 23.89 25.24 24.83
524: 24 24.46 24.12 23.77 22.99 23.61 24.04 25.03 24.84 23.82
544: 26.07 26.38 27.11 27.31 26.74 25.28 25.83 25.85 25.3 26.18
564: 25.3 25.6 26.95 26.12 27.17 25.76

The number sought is 1.12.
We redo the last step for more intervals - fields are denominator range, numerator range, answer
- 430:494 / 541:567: 1.23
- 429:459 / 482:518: 1.26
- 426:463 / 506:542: 1.29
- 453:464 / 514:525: 1.77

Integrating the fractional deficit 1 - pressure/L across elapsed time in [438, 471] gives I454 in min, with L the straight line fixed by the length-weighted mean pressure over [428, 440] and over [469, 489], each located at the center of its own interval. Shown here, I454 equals 7.4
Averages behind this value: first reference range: 23.3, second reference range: 24.3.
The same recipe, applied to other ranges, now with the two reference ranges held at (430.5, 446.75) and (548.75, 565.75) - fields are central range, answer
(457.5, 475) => 2.4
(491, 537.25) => 0.7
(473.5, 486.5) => -0.2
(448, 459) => 4.0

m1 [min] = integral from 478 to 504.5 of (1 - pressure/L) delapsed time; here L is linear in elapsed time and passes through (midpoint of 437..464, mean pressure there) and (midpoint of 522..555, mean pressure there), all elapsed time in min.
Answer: -4.1 min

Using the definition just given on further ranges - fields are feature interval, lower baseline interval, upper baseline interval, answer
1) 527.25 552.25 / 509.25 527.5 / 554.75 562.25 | 0.4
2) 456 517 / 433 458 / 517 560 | -3.2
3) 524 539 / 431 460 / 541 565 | 0.3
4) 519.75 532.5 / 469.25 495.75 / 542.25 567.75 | 0.6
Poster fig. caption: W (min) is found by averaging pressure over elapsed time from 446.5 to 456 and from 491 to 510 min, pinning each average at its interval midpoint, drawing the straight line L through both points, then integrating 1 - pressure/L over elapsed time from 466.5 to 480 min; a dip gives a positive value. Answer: -3.0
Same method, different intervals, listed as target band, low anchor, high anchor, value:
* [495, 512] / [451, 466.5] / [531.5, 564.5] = -3.34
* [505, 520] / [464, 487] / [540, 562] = -0.24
